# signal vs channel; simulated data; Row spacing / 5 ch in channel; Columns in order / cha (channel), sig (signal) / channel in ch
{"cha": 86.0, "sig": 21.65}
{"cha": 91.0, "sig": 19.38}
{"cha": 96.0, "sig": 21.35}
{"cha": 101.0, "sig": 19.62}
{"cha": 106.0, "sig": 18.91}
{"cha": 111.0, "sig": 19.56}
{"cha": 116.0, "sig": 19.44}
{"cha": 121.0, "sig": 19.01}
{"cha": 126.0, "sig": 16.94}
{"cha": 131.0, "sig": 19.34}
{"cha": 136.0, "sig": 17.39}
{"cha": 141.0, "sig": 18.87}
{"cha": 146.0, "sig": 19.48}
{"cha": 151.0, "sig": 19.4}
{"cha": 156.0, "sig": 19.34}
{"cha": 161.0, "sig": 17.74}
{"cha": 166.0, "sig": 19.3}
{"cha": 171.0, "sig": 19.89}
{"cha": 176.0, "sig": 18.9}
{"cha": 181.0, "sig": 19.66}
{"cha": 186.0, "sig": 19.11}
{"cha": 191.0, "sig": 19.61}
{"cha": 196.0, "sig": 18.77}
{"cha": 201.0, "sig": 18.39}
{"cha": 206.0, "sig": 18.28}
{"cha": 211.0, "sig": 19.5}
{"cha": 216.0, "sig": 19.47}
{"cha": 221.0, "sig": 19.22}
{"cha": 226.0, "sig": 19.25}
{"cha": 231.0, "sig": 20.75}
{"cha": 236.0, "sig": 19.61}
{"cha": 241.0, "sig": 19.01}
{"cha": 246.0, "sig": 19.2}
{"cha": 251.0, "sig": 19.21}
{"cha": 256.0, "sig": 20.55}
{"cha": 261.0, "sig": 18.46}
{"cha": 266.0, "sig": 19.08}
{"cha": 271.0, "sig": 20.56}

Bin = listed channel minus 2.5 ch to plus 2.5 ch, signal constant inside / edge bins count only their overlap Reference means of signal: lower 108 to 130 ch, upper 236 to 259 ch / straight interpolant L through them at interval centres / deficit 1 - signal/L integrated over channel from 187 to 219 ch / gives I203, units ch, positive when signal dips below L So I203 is 0.4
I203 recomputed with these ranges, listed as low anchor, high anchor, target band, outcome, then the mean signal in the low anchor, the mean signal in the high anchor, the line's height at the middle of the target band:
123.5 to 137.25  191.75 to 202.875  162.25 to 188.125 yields -1.1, 17.9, 18.8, 18.5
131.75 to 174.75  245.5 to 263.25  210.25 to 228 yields -0.1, 18.9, 19.4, 19.2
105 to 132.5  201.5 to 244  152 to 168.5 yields 0.2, 18.8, 19.3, 19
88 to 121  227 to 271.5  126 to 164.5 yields 1.9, 19.7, 19.5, 19.6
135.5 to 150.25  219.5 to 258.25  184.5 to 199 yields 0.1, 18.8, 19.6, 19.2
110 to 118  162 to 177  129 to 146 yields 0.6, 19.5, 19.2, 19.4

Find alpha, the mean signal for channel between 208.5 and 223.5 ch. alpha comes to 19.4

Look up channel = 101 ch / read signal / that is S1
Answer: 19.62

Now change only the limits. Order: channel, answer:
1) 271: 20.56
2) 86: 21.65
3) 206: 18.28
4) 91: 19.38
